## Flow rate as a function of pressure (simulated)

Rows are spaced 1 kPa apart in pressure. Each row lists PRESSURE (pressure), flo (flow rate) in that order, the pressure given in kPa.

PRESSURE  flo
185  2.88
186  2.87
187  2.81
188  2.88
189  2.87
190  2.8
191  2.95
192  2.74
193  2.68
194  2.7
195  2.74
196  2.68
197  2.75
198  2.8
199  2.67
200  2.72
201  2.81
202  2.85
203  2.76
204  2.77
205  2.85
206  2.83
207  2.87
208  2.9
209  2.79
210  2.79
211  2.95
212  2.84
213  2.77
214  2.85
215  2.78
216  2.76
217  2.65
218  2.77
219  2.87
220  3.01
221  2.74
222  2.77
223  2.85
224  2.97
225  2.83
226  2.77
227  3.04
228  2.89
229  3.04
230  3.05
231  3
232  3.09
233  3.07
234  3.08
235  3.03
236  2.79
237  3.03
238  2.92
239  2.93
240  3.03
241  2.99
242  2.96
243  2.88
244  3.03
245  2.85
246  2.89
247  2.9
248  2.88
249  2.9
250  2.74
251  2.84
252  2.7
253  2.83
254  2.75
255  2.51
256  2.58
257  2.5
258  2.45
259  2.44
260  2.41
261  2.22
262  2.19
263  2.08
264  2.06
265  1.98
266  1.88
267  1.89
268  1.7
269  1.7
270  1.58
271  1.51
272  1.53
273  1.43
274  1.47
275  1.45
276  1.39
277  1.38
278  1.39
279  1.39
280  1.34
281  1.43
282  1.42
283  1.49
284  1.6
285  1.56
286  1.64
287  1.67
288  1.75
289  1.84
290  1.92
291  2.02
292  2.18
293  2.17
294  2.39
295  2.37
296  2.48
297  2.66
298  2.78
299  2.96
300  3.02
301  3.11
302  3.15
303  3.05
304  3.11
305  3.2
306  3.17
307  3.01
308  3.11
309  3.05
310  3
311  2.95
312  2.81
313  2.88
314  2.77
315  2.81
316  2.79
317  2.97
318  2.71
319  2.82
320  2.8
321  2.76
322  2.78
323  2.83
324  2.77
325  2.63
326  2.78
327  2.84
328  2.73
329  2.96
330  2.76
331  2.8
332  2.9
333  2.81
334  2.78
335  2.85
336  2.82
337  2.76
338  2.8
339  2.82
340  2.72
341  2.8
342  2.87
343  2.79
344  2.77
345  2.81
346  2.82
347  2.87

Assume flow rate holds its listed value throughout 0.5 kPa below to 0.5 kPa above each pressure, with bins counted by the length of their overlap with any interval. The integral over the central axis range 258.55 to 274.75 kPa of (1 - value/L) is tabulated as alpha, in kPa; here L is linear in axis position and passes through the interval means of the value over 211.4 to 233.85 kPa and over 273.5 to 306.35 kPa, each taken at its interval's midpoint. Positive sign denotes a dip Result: 3.5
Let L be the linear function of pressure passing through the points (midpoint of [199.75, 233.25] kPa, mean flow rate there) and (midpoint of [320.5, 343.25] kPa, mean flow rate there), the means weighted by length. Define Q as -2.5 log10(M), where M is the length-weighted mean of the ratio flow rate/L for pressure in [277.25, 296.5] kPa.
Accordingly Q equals 0.50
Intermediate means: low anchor 2.86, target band 1.79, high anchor 2.8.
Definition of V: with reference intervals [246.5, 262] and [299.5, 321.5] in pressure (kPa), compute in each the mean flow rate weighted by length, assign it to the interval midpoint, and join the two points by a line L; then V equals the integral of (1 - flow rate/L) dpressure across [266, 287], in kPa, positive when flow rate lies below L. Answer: 9.4 kPa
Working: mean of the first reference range 2.63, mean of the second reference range 2.96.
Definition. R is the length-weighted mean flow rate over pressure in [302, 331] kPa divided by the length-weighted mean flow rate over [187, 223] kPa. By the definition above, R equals 1.03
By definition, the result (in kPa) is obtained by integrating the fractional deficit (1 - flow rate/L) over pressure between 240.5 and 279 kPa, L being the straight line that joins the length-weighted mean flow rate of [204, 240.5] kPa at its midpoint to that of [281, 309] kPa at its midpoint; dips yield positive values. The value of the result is 5.9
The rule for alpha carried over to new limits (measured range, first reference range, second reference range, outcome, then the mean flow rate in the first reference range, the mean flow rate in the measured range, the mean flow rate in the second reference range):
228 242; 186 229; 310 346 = -0.91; 2.82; 3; 2.81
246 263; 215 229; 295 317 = 1.60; 2.84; 2.61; 2.93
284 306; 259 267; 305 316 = 2.28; 2.12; 2.43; 2.96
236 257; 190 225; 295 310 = 0.17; 2.8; 2.85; 2.97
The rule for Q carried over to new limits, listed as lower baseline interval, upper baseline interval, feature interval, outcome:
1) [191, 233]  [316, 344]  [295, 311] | -0.06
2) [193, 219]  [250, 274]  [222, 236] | -0.17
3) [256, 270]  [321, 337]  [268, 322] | 0.09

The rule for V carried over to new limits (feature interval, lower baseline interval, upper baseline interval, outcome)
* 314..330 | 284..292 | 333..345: -2.2 kPa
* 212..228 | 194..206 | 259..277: -2.3 kPa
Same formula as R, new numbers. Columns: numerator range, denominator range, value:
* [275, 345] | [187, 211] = 0.90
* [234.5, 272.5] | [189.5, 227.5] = 0.89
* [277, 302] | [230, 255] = 0.70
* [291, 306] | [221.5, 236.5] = 0.93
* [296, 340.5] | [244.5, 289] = 1.42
